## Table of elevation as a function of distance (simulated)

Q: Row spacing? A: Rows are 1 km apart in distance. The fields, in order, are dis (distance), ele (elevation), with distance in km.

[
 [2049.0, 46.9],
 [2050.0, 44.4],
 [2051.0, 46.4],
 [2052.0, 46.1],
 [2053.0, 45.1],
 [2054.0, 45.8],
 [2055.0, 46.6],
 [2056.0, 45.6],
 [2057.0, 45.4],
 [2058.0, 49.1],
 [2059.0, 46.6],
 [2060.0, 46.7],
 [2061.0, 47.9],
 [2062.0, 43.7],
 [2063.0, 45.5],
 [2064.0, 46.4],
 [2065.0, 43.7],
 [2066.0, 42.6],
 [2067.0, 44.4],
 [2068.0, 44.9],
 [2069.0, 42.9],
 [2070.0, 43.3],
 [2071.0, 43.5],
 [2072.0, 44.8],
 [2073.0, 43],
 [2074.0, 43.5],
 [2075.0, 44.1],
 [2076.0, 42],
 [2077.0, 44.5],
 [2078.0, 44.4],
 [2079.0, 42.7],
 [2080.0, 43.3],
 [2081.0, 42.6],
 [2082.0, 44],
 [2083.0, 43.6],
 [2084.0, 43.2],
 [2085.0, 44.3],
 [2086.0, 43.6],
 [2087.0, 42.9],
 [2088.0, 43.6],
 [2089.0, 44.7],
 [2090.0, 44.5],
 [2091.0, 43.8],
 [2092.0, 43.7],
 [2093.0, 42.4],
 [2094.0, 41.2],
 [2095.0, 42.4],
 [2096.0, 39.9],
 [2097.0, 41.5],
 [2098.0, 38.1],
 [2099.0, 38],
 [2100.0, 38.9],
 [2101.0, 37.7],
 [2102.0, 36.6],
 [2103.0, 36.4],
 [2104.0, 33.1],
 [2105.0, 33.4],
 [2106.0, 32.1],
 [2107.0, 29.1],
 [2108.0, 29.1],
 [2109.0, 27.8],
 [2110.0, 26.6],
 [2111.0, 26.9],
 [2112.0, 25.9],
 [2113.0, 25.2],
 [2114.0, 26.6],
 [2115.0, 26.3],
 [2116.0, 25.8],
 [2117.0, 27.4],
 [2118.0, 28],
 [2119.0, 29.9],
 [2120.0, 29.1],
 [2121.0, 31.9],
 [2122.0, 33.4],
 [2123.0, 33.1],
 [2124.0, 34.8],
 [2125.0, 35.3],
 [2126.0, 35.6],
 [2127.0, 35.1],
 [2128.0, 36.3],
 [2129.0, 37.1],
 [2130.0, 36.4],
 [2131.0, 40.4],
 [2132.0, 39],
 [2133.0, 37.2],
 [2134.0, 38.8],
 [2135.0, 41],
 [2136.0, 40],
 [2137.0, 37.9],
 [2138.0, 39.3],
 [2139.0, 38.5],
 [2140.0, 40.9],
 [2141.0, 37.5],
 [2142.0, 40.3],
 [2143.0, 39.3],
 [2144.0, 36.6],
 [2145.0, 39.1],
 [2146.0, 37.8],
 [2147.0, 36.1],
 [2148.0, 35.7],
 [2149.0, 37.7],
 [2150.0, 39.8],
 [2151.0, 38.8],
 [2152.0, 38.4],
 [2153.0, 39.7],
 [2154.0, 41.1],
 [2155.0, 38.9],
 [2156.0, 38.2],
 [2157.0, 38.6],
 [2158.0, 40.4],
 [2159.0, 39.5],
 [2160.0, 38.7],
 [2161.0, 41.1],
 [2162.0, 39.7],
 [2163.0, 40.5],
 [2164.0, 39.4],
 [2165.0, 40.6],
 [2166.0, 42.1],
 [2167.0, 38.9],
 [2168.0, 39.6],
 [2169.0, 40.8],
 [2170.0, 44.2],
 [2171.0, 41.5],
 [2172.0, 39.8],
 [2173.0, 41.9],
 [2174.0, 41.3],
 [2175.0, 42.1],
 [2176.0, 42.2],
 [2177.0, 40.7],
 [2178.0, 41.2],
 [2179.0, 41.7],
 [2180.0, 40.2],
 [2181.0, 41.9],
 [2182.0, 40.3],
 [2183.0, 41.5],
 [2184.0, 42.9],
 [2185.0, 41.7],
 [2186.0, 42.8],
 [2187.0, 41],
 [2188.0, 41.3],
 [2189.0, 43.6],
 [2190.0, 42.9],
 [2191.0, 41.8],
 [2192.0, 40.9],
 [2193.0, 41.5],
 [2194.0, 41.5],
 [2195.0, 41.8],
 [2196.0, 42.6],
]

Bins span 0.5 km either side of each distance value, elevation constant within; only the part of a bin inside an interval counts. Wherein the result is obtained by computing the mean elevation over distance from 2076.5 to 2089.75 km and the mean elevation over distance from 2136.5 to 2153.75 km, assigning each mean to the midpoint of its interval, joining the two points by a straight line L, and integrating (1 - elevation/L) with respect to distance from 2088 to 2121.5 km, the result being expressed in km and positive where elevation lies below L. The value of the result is 6.2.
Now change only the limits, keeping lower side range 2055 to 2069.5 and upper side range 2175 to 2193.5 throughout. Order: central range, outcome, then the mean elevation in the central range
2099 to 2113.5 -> 4.1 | 31.6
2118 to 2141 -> 3.8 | 36.2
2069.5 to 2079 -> 0.3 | 43.6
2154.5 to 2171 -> 0.9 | 40.1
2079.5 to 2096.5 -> 0.6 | 43.2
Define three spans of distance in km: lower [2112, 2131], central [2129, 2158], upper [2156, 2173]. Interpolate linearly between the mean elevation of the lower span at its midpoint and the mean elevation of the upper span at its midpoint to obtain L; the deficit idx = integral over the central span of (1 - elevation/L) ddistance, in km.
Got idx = -2.2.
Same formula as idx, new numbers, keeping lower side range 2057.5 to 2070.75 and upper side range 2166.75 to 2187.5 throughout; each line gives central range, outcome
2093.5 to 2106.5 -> 1.9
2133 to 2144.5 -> 1.0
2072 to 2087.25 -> 0.4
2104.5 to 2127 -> 7.1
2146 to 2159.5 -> 1.1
